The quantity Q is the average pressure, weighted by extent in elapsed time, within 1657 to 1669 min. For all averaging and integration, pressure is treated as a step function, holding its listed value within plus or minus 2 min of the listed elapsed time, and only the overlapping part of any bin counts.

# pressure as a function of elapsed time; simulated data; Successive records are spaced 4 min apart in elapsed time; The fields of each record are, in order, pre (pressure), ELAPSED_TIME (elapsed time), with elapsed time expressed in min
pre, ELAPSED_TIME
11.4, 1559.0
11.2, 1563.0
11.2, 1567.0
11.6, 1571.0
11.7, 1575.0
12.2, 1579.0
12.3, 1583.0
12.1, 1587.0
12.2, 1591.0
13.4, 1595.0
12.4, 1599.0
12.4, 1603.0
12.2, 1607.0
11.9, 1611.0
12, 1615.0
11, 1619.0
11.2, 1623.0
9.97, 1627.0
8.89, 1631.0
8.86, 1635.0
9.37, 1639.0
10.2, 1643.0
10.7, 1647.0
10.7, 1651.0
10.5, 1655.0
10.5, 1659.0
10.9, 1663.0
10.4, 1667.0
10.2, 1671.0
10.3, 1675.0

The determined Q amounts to 10.6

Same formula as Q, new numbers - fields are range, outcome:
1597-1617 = 12.2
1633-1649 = 9.78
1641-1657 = 10.5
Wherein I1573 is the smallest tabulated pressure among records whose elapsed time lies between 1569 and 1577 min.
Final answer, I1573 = 11.6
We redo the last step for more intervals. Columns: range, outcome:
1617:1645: 8.86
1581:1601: 12.1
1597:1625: 11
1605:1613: 11.9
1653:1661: 10.5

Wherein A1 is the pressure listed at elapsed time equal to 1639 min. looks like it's 9.37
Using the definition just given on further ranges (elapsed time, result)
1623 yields 11.2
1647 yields 10.7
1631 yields 8.89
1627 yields 9.97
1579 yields 12.2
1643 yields 10.2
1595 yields 13.4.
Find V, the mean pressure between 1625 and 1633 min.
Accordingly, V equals 9.43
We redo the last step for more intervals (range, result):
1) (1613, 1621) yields 11.5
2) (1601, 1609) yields 12.3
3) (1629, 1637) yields 8.88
